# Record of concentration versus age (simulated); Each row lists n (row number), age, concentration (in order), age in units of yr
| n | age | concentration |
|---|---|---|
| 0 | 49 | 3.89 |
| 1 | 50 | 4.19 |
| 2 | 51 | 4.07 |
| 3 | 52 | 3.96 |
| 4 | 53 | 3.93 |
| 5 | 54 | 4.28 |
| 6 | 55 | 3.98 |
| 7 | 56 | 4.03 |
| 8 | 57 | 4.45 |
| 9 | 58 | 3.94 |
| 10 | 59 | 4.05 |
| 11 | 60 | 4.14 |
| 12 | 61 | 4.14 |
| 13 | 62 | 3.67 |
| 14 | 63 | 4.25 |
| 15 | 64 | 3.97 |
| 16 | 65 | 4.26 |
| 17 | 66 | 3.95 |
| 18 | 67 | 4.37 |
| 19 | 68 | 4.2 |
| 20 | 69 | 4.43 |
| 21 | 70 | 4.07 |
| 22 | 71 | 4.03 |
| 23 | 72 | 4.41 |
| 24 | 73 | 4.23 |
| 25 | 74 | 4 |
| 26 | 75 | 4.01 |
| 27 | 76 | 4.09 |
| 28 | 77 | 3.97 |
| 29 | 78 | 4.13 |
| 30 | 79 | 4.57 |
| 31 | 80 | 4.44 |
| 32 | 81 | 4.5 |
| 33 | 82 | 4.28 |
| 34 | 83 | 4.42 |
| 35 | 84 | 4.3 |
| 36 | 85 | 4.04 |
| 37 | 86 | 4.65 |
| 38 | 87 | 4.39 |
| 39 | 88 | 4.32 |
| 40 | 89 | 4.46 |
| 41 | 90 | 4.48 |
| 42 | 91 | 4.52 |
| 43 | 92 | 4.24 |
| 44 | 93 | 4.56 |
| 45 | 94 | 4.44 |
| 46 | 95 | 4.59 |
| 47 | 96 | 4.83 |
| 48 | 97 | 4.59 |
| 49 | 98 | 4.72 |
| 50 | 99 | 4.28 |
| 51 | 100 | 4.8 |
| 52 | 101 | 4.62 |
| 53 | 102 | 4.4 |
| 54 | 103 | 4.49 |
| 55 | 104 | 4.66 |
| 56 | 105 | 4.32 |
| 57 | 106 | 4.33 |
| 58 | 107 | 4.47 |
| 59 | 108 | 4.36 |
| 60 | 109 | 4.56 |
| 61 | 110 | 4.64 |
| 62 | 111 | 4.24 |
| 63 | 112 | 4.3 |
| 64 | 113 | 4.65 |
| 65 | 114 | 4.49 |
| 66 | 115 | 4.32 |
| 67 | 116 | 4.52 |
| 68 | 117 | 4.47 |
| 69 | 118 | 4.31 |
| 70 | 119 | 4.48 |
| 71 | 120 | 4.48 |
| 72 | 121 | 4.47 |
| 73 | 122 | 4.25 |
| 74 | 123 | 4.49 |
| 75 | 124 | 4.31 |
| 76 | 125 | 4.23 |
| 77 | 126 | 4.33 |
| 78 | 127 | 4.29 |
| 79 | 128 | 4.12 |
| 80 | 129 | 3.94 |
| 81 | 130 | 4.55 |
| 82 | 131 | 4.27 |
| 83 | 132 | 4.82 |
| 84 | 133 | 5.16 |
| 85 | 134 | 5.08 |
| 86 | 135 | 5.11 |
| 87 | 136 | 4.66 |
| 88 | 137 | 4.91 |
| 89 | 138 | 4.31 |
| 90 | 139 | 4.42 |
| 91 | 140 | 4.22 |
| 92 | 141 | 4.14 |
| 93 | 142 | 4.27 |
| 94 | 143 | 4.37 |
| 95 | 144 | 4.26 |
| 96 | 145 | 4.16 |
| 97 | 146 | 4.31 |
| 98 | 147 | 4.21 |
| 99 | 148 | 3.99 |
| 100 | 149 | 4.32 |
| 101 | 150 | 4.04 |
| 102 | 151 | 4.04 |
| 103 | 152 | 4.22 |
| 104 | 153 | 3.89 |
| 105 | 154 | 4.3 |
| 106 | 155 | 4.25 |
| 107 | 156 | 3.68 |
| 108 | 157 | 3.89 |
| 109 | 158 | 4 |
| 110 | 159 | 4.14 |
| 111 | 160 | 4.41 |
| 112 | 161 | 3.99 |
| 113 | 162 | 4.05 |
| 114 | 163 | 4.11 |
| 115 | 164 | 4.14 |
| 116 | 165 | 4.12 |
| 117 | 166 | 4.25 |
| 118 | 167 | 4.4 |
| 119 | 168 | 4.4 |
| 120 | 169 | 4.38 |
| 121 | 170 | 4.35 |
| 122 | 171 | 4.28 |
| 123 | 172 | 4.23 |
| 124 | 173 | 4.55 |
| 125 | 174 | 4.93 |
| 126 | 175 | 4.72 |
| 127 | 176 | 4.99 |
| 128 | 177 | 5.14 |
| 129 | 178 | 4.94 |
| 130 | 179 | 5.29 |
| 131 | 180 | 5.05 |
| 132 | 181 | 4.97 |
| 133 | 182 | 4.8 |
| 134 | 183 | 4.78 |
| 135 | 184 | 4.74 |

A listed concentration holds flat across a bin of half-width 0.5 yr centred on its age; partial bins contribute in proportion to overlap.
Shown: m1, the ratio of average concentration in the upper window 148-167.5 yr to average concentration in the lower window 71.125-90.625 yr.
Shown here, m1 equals 1.0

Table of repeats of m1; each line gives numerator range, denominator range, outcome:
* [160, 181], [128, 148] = 1.01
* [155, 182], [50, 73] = 1.08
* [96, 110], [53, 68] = 1.10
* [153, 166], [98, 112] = 0.91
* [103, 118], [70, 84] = 1.05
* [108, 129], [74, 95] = 1.01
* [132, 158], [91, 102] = 0.95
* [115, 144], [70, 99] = 1.02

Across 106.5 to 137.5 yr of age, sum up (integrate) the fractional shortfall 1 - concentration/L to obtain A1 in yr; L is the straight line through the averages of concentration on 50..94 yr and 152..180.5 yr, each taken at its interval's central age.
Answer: -1.35 yr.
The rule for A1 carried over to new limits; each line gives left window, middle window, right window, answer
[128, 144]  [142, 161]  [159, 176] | 1.3 yr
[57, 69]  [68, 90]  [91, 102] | 0.3 yr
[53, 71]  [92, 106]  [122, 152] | -1.0 yr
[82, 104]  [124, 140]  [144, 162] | -1.1 yr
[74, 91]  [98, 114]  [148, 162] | -0.9 yr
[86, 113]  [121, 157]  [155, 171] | -0.4 yr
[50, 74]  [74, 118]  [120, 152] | -1.9 yr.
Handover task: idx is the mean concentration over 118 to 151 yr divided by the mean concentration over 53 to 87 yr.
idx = 1.1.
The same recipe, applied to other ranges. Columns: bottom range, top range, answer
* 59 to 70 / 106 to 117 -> 1.08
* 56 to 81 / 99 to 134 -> 1.07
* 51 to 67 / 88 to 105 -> 1.11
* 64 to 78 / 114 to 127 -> 1.06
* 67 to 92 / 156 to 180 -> 1.03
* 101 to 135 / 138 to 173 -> 0.94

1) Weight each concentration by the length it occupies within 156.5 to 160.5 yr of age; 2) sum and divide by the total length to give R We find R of 4.11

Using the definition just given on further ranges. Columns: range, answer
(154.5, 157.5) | 3.94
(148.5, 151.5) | 4.13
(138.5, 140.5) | 4.32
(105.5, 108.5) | 4.39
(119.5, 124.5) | 4.4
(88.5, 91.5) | 4.49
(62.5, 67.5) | 4.16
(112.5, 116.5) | 4.5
